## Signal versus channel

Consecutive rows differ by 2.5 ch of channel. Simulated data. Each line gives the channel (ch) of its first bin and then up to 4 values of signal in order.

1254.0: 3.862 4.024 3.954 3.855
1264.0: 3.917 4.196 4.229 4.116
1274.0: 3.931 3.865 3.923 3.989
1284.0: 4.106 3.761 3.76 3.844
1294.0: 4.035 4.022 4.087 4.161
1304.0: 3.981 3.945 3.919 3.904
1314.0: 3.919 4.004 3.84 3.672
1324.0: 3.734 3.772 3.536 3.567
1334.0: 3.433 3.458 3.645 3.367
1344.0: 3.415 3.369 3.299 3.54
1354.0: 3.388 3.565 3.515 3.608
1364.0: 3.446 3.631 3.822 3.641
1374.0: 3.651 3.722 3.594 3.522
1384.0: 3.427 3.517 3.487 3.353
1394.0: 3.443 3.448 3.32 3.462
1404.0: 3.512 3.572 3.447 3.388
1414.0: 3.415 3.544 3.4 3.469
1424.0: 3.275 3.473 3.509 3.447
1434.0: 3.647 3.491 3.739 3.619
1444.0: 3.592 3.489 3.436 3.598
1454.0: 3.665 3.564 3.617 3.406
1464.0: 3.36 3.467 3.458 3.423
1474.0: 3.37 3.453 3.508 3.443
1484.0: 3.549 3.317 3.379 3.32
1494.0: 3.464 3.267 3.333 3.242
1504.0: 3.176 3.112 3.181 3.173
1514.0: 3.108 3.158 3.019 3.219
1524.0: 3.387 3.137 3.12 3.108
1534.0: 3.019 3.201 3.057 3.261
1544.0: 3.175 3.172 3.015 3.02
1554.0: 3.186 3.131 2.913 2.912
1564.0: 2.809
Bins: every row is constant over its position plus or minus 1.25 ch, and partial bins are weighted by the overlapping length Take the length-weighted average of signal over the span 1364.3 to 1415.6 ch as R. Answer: 3.52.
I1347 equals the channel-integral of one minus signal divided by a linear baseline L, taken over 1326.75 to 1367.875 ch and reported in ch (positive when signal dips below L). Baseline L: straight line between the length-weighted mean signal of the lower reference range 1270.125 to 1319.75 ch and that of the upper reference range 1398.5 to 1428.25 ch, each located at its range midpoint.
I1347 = 2.6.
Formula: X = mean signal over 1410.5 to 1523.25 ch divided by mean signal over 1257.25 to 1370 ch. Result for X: 0.9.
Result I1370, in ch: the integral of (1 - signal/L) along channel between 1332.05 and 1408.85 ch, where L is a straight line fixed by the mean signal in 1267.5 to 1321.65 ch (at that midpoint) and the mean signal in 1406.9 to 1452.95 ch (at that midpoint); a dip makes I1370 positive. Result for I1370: 4.08 ch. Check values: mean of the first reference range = 3.96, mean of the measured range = 3.51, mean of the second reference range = 3.5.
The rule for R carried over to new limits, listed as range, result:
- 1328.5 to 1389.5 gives 3.53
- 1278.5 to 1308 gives 3.97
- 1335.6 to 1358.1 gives 3.45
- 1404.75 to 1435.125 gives 3.47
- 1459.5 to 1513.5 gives 3.35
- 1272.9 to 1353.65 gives 3.77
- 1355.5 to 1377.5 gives 3.62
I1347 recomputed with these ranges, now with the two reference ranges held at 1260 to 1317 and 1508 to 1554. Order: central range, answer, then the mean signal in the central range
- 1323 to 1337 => 0.9 ch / 3.59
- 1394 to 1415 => 0.8 ch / 3.45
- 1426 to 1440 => -0.3 ch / 3.55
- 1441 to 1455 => -0.5 ch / 3.56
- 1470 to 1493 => -0.7 ch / 3.42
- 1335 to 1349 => 1.3 ch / 3.44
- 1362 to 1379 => 0.2 ch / 3.65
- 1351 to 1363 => 0.7 ch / 3.52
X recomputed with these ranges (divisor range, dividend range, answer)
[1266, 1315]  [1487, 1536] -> 0.81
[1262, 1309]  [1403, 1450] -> 0.88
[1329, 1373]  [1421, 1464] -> 1.00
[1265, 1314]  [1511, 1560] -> 0.79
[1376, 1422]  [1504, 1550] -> 0.91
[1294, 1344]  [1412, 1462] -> 0.93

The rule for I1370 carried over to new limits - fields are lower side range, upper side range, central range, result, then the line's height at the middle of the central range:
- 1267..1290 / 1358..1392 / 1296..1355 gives 1.2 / 3.78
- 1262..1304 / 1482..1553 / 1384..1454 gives 0.9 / 3.54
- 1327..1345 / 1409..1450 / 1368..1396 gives -0.5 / 3.5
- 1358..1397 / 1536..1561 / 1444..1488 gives -2.1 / 3.32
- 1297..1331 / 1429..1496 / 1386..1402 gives 1.1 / 3.67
